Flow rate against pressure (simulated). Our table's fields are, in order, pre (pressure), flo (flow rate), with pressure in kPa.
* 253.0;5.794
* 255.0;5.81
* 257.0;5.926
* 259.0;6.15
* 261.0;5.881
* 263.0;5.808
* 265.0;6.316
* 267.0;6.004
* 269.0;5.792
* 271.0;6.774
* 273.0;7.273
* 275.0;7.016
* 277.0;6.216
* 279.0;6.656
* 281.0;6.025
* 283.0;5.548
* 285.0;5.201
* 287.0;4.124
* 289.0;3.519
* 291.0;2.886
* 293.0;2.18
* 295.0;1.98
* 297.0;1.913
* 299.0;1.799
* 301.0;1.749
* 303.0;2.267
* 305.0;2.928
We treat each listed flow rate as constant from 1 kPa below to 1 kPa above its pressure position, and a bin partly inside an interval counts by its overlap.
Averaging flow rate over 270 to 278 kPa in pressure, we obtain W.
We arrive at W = 6.82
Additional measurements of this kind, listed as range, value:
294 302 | 1.86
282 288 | 4.96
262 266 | 6.06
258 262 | 6.02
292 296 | 2.08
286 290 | 3.82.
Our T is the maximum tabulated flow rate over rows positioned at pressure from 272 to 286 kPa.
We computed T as 7.273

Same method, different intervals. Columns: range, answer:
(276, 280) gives 6.656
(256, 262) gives 6.15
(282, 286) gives 5.548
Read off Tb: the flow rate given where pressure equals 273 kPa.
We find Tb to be 7.273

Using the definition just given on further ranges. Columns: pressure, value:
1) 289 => 3.519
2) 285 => 5.201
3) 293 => 2.18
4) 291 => 2.886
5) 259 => 6.15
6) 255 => 5.81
